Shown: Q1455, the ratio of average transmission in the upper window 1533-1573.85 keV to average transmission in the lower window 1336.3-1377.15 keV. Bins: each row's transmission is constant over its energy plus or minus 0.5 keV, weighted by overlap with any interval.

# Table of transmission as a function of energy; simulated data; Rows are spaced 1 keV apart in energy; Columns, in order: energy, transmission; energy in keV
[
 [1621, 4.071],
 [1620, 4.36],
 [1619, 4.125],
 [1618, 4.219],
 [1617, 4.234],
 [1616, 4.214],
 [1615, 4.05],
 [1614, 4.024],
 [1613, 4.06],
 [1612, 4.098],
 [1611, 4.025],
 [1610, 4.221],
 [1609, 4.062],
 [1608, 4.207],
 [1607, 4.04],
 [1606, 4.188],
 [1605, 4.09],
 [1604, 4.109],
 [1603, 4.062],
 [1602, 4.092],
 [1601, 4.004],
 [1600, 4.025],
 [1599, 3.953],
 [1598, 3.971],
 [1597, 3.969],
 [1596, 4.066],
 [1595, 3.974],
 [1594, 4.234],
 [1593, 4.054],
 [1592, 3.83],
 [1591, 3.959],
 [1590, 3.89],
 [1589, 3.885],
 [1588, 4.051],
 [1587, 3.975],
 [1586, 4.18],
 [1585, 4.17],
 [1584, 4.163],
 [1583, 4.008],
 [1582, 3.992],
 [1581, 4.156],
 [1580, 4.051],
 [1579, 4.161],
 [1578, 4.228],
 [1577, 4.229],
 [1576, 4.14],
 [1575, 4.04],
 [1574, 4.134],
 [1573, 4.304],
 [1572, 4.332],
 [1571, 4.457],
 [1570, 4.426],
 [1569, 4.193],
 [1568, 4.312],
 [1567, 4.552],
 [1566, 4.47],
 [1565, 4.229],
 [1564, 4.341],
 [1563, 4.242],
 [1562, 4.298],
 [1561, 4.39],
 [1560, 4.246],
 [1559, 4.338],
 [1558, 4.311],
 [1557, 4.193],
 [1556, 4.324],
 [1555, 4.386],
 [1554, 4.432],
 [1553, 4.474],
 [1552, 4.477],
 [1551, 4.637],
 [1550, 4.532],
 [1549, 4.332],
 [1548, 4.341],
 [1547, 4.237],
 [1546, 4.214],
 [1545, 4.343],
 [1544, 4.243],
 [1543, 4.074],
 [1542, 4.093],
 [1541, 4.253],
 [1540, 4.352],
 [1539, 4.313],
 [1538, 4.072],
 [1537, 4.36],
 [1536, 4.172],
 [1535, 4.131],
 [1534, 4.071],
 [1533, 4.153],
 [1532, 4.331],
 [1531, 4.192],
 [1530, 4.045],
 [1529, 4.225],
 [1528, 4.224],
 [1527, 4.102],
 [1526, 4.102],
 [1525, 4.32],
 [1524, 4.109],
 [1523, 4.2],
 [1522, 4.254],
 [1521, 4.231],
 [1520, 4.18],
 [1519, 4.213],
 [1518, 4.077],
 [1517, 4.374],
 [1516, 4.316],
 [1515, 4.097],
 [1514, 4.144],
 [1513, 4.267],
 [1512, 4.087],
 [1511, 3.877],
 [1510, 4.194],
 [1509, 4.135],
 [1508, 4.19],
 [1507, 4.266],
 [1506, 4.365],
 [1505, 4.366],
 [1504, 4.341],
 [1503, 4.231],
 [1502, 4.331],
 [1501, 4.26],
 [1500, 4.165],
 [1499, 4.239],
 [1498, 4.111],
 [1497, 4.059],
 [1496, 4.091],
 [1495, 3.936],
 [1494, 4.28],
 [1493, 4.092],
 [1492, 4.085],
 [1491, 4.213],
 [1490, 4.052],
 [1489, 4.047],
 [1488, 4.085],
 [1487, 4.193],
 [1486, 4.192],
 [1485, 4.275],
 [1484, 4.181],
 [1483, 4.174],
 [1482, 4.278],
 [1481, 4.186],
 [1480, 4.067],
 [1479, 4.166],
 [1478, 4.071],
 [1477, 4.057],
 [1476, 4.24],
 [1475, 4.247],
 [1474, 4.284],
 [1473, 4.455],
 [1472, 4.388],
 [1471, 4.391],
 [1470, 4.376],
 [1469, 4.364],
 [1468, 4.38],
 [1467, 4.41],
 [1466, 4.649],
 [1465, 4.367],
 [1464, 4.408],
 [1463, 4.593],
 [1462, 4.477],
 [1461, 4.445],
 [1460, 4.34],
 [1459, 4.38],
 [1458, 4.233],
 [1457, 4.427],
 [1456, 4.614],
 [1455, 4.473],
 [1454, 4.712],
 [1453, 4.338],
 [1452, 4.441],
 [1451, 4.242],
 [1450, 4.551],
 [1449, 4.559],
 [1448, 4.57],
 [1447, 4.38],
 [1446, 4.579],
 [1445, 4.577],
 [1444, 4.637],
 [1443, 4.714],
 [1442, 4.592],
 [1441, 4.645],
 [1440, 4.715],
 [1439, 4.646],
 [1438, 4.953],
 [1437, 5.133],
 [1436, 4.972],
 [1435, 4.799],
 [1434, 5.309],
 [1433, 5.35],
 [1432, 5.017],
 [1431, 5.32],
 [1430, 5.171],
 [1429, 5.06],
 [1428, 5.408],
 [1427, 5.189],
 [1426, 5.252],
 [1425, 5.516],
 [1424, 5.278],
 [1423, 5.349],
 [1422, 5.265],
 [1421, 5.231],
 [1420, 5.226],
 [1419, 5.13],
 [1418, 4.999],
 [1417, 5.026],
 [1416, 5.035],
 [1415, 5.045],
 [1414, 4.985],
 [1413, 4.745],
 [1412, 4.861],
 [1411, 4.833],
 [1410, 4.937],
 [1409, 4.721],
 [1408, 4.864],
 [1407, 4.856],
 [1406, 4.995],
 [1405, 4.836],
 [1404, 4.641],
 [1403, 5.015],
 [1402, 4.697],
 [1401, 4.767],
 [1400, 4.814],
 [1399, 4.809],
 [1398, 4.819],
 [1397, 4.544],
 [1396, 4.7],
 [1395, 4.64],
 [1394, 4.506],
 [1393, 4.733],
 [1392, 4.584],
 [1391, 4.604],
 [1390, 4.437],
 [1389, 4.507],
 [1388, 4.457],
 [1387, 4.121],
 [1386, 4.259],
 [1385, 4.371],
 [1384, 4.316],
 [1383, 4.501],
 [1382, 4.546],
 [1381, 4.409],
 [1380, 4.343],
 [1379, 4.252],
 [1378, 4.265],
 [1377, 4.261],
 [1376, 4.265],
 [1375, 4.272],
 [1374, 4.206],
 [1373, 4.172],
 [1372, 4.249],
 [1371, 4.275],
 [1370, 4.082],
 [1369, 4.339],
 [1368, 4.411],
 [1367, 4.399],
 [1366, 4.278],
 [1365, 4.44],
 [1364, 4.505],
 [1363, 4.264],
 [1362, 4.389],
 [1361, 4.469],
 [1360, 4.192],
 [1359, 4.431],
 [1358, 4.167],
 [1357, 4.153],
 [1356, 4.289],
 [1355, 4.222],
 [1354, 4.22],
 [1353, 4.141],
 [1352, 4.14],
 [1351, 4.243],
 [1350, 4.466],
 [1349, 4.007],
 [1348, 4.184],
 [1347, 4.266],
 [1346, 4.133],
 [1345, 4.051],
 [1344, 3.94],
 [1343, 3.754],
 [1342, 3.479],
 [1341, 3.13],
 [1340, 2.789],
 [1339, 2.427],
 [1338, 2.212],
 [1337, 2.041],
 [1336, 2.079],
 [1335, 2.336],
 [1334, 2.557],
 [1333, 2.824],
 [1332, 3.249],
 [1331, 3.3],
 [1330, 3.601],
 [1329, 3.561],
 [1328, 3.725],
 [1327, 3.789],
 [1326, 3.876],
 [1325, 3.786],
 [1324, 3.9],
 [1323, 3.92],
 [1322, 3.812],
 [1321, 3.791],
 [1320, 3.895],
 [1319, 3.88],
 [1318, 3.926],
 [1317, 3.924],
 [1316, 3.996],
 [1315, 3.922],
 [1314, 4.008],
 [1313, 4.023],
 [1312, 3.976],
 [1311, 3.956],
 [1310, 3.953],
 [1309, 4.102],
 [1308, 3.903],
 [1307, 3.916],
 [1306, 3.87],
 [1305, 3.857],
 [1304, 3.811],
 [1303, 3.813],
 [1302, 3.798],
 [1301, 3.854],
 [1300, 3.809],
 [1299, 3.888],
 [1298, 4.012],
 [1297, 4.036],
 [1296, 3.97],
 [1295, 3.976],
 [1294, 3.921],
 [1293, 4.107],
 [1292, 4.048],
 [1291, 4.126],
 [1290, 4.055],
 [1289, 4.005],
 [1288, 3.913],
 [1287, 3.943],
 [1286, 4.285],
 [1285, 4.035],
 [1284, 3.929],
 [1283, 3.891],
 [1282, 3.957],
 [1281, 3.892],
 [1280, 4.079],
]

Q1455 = 1.1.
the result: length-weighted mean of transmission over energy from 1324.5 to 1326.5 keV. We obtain 3.83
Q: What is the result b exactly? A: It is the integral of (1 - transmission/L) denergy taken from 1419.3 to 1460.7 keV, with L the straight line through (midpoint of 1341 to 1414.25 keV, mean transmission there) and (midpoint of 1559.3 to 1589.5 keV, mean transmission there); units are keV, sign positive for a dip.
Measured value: -4.6 keV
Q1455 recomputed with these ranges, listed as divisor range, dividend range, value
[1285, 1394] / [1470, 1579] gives 1.07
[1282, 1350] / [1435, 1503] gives 1.17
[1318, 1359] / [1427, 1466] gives 1.30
